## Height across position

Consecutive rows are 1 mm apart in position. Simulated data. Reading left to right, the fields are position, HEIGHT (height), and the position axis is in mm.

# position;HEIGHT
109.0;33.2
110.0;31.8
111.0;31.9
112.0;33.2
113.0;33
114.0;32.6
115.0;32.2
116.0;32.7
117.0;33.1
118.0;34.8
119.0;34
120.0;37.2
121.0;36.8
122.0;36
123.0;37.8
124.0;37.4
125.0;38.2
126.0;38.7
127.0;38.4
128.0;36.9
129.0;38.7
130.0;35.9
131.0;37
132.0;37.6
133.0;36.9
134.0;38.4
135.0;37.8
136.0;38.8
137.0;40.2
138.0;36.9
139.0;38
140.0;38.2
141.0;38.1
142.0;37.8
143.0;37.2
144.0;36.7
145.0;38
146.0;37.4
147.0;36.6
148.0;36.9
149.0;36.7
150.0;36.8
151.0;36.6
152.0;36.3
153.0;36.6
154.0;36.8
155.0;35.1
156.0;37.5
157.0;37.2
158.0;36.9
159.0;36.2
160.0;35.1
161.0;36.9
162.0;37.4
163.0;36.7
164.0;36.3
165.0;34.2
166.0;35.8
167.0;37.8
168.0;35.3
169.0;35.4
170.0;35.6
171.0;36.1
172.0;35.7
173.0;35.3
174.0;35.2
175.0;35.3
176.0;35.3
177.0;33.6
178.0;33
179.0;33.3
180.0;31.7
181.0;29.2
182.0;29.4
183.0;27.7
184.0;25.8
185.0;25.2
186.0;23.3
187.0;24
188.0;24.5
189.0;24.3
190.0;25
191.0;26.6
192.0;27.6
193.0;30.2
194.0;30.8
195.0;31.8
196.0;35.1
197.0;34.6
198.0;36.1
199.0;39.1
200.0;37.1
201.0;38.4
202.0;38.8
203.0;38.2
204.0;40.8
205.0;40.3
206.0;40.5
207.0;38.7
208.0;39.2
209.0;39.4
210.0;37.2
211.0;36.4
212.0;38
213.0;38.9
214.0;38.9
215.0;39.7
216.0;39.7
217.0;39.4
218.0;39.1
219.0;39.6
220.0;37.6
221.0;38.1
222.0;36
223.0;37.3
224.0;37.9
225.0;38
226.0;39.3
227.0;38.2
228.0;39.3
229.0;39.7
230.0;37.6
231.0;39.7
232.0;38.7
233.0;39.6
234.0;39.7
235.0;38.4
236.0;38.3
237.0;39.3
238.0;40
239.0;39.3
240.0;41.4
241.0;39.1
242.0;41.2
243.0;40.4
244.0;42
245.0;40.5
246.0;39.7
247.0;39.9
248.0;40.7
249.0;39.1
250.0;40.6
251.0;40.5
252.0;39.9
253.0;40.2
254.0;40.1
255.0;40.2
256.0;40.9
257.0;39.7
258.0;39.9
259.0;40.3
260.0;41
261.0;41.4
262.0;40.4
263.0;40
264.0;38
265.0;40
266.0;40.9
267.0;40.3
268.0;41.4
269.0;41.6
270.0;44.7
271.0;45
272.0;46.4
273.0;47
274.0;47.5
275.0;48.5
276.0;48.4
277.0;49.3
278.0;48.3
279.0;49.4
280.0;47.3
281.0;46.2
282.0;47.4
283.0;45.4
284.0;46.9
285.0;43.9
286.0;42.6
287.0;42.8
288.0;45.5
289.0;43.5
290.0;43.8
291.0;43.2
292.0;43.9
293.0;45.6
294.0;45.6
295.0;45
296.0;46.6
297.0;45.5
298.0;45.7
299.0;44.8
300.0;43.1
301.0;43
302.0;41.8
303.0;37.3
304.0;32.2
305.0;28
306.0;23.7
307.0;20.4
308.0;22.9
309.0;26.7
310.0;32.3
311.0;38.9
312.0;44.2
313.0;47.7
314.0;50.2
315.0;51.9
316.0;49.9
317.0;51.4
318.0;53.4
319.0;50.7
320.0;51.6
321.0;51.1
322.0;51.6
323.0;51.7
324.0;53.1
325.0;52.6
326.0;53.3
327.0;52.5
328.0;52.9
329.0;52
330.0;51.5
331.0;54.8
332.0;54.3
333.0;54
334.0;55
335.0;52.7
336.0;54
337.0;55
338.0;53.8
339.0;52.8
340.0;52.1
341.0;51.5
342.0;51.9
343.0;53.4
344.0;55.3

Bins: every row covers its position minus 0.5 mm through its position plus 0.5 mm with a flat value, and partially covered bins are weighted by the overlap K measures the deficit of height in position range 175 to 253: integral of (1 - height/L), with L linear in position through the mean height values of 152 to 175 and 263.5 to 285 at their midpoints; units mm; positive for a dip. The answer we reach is 7.9 mm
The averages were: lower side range 36.1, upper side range 45.2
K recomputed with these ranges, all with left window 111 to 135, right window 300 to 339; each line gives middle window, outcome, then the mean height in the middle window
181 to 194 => 4.3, 26.4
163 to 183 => 2.2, 34.3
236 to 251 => 0.7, 40.2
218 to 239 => 1.4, 38.6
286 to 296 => 0.1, 44.4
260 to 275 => 0.3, 42.6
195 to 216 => 1.1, 38.2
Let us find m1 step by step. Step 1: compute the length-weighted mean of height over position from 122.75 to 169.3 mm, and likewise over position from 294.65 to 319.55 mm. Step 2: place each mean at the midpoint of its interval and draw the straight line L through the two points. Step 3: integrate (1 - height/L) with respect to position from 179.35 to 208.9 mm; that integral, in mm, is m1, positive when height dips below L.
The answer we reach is 4.56 mm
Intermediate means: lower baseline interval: 37.1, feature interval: 32.3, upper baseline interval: 40.7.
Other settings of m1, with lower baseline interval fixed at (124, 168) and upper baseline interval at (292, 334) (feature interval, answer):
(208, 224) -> 0.84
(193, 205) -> 1.01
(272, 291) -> -1.15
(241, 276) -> 0.82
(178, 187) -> 2.46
